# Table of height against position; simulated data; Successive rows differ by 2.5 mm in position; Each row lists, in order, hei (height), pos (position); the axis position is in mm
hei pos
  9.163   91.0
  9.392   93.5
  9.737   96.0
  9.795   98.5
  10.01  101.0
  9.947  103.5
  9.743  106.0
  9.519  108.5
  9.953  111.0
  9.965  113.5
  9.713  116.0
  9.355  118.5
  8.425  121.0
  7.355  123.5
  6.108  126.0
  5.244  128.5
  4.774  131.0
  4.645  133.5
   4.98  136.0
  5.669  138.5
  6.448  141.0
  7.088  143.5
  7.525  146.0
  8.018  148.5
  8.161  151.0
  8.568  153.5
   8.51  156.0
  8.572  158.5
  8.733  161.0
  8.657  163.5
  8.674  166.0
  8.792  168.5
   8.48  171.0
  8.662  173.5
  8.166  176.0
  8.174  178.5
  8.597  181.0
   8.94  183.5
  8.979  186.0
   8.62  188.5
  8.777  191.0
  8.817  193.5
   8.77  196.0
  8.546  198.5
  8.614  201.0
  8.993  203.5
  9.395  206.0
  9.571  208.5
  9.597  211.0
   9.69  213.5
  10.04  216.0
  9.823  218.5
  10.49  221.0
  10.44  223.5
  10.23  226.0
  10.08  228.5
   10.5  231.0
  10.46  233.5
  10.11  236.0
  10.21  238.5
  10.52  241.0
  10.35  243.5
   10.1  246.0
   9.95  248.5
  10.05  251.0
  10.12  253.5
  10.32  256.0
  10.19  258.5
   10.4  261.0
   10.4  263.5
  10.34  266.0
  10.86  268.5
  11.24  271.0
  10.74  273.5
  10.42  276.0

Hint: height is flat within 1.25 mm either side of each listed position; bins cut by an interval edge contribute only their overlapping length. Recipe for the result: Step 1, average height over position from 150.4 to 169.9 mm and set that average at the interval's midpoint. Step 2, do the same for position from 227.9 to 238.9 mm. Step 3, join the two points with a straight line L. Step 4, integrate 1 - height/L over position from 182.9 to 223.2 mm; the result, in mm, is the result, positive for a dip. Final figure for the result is 1.4 mm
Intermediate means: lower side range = 8.6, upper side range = 10.3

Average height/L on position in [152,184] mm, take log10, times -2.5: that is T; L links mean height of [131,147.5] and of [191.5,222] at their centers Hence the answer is -0.16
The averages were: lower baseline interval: 5.99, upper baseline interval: 9.34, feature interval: 8.57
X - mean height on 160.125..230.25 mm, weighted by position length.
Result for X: 9.13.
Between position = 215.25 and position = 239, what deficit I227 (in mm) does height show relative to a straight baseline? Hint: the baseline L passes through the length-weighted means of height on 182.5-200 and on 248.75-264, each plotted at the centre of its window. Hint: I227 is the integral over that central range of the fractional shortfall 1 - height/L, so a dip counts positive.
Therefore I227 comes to -1.7 mm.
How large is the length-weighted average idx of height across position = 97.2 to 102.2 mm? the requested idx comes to 9.9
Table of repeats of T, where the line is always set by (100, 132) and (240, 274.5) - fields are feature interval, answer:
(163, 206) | 0.09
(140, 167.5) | 0.11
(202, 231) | 0.00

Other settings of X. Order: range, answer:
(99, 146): 7.75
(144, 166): 8.32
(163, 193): 8.63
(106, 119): 9.73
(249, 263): 10.2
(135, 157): 7.23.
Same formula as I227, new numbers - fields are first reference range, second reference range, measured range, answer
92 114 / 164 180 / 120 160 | 9.61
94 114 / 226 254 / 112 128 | 2.44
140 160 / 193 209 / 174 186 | -0.04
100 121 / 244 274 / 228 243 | -0.08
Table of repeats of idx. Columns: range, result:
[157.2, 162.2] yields 8.65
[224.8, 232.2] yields 10.3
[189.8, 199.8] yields 8.73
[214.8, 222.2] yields 10.1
